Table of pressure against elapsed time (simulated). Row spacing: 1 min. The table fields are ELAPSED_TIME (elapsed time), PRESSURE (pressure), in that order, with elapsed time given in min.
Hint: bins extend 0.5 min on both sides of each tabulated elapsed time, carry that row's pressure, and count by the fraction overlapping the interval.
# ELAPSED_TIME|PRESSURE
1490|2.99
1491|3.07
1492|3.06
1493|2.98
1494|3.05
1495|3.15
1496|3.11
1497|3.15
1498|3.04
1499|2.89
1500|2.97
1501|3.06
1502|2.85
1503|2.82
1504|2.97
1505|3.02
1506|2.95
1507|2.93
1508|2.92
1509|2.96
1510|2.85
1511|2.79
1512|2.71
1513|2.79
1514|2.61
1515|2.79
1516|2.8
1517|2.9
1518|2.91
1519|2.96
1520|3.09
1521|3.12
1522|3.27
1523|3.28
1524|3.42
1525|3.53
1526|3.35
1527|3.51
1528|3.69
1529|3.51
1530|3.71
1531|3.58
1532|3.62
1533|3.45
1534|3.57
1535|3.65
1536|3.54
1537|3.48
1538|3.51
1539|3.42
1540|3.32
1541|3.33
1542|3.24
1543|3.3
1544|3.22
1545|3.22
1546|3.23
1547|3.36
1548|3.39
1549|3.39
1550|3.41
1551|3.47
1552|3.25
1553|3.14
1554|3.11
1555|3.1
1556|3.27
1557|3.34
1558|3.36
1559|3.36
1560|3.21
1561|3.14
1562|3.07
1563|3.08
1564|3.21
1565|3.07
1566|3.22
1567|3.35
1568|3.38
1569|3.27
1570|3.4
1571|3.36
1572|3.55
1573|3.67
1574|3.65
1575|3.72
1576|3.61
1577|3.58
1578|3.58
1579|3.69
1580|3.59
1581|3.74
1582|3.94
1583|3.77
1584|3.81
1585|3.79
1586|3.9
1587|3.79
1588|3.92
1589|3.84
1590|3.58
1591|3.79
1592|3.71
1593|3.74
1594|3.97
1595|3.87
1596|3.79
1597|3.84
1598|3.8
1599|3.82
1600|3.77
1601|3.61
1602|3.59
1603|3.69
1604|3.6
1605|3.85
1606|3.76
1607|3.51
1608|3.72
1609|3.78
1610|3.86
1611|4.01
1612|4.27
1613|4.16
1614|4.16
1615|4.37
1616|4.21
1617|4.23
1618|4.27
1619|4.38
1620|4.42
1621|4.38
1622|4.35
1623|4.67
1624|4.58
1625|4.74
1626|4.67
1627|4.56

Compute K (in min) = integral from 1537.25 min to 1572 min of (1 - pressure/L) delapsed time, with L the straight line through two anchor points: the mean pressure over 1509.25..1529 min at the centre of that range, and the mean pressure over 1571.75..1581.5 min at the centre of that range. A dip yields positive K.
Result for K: 1.40 min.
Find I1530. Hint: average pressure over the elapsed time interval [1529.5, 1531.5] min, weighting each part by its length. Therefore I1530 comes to 3.65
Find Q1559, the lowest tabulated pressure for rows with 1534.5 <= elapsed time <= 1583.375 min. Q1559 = 3.07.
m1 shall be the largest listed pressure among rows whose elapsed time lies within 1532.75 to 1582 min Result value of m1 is 3.94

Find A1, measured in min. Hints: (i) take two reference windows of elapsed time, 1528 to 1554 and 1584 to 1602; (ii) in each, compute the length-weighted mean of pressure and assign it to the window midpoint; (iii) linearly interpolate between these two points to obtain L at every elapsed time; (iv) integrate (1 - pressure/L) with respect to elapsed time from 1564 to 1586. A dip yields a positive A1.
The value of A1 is 0.6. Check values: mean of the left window 3.41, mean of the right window 3.79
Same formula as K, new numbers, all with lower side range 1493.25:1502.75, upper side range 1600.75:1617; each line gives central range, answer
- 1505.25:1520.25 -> 1.3 min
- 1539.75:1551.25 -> 0.3 min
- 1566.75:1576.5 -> 0.3 min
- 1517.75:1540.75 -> -1.0 min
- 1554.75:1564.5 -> 0.8 min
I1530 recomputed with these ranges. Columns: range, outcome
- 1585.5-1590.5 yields 3.81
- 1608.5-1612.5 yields 3.98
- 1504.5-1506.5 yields 2.99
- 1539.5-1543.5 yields 3.3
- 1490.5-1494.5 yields 3.04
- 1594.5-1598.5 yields 3.83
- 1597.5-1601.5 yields 3.75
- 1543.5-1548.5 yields 3.28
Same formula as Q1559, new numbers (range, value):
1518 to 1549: 2.91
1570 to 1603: 3.36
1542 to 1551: 3.22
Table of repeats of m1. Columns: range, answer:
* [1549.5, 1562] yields 3.47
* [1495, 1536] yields 3.71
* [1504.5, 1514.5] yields 3.02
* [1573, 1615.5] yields 4.37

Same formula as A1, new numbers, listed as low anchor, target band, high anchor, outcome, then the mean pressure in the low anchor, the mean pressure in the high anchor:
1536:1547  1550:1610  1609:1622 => 3.68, 3.34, 4.21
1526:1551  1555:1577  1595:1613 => 1.50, 3.44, 3.79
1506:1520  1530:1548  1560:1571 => -2.29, 2.85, 3.22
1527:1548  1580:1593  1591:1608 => -0.37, 3.45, 3.75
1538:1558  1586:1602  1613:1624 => 0.78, 3.3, 4.35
